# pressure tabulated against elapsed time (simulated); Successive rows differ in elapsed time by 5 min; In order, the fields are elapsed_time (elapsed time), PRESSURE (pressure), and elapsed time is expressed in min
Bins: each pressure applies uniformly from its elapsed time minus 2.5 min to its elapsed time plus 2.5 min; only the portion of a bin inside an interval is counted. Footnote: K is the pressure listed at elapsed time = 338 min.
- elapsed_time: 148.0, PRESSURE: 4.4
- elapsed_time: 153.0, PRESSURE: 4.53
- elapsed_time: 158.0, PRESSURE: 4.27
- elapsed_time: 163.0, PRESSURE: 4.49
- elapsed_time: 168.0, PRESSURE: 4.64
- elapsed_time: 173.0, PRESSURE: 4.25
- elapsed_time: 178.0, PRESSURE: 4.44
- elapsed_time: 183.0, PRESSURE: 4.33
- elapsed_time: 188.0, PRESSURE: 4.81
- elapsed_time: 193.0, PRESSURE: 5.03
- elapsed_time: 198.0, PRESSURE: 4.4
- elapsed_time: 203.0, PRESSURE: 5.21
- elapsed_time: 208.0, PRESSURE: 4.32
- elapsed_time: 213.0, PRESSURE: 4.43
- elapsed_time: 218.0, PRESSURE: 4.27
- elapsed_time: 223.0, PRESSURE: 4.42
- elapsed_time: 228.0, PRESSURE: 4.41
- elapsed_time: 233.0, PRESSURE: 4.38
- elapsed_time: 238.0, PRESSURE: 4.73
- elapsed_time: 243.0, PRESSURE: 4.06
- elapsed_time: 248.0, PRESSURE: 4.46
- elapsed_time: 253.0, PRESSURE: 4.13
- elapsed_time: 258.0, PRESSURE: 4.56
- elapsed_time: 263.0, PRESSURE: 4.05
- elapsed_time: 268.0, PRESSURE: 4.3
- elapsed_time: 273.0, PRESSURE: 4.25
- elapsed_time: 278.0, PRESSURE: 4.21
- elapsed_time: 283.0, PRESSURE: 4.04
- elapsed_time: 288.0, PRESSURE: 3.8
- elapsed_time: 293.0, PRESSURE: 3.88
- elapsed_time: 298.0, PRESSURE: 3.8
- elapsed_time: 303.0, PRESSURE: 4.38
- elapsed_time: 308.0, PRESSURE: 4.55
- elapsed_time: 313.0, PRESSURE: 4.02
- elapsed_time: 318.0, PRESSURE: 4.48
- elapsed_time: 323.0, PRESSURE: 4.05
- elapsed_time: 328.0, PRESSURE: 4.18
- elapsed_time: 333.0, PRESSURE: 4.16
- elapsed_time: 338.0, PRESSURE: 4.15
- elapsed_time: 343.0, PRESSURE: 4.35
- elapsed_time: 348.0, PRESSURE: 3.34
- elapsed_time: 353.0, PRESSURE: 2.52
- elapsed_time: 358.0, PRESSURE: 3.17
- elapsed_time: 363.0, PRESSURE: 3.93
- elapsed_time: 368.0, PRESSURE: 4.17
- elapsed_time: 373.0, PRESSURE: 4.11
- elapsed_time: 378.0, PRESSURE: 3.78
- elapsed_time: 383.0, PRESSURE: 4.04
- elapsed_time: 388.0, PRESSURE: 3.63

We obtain 4.15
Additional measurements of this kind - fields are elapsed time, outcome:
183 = 4.33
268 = 4.3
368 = 4.17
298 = 3.8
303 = 4.38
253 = 4.13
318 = 4.48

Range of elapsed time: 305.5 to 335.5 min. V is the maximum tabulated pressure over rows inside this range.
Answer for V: 4.55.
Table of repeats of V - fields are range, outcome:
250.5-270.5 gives 4.56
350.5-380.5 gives 4.17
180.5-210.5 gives 5.21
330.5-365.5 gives 4.35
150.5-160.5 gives 4.53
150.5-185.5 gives 4.64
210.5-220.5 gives 4.43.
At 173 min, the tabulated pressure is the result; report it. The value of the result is 4.25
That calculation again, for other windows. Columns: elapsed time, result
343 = 4.35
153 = 4.53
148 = 4.4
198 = 4.4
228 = 4.41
